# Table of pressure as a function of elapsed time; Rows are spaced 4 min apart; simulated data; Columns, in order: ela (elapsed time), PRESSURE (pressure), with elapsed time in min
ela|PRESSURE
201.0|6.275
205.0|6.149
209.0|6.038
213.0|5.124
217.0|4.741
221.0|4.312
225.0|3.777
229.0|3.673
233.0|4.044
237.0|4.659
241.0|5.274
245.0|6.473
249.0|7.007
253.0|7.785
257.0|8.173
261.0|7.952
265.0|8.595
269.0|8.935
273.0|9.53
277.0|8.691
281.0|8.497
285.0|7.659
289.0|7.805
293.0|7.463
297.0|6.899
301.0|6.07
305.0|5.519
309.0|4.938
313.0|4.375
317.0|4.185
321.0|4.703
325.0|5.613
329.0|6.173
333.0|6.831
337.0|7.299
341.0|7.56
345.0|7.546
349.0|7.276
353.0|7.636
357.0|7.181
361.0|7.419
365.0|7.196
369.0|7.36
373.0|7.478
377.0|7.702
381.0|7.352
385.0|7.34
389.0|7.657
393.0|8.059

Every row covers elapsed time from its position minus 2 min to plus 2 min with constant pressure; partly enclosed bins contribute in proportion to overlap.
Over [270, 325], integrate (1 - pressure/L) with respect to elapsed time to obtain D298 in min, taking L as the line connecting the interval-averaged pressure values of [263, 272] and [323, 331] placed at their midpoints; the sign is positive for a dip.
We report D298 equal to 6.1 min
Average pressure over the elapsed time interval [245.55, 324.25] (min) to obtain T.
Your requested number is 7.06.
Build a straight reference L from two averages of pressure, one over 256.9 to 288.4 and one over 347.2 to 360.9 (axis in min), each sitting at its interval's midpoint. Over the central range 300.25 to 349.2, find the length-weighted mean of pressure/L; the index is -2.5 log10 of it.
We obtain 0.28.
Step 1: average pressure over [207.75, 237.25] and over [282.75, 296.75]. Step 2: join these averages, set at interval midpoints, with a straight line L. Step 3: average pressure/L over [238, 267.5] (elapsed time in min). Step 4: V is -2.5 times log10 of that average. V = -0.22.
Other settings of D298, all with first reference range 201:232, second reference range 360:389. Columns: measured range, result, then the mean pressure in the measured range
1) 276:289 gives -4.9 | 8.18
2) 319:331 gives 2.1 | 5.5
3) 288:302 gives -2.1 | 7.08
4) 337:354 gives -1.3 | 7.47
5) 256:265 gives -4.1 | 8.17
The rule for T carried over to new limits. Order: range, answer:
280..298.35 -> 7.65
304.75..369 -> 6.39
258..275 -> 8.72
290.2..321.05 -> 5.63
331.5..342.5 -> 7.23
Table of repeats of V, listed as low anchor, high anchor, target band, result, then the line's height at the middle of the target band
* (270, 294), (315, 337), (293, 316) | 0.23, 6.97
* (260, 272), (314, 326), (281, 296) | -0.10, 7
